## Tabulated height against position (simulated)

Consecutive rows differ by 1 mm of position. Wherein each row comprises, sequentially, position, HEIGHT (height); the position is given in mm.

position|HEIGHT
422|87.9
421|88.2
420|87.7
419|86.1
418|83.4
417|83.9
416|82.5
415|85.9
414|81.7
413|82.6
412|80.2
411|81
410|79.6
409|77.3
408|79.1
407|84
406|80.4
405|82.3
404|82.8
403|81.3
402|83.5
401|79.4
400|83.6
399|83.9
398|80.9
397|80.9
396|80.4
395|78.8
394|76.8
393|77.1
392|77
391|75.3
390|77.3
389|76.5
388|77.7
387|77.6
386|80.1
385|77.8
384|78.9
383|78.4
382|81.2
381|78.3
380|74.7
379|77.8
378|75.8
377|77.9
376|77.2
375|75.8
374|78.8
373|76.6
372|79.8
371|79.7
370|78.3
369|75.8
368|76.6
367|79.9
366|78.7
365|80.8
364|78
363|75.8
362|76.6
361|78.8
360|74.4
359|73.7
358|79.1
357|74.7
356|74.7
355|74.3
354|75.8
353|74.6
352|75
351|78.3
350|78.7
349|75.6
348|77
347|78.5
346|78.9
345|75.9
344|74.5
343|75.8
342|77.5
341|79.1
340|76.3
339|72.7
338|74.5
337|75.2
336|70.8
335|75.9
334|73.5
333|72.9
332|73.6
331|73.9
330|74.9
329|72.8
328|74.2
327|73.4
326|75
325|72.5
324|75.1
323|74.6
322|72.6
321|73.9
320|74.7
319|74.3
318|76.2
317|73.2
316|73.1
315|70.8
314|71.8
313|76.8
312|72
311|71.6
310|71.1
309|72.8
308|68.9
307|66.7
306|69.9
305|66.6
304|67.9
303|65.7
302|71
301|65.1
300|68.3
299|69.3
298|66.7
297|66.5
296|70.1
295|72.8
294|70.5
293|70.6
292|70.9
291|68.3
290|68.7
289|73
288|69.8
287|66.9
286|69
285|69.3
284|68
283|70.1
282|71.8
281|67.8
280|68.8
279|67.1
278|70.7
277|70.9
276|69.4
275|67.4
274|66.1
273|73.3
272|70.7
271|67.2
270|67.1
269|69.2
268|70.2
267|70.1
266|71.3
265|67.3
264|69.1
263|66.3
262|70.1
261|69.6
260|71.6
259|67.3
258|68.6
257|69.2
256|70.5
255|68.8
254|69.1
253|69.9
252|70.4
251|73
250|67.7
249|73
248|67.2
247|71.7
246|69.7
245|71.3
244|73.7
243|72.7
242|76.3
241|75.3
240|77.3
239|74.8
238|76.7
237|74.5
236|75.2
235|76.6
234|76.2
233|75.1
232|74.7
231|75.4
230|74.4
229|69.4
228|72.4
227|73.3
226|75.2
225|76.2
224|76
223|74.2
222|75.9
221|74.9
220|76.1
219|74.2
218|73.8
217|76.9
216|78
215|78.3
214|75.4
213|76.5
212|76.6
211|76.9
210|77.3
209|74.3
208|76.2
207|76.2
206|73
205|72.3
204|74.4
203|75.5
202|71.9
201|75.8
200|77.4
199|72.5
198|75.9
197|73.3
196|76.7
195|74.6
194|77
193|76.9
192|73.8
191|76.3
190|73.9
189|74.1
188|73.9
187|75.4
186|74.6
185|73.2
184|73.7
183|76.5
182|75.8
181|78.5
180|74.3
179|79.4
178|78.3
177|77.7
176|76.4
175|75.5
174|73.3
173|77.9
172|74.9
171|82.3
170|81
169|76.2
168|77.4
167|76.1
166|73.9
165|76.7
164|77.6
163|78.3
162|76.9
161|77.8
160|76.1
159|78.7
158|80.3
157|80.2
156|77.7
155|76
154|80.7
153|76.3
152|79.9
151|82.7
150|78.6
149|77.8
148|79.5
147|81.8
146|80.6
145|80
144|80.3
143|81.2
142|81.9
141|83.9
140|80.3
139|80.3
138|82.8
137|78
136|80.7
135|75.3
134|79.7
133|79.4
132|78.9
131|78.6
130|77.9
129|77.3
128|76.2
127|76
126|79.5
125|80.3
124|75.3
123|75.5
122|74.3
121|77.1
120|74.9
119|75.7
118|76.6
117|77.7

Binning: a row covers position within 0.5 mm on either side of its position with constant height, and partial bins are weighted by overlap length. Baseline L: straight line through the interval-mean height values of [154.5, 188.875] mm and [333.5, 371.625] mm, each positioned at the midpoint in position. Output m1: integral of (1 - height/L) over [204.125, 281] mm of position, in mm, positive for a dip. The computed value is 4.20 mm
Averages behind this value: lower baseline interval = 76.8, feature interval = 72.5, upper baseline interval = 76.4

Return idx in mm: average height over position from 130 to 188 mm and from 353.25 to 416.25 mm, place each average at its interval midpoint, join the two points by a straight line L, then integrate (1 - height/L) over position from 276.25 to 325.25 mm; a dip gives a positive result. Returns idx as 5.01 mm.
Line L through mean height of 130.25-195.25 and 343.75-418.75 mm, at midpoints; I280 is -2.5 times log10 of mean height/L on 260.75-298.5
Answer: 0.13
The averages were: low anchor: 77.8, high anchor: 78.7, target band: 69.3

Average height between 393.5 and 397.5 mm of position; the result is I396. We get 79.2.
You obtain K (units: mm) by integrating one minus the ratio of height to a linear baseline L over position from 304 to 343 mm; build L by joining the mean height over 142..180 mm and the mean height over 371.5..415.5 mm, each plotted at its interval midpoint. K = 2.9 mm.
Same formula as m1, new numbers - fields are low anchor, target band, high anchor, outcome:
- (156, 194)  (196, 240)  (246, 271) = -1.4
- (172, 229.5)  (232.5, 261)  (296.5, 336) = 0.7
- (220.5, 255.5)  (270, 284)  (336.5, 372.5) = 1.0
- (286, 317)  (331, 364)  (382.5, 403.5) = -0.5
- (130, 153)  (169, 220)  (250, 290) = -0.1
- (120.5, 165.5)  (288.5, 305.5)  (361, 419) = 2.2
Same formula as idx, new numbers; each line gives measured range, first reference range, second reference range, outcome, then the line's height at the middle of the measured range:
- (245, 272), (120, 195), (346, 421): 3.0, 78.3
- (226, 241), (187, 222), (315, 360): 0.1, 75.3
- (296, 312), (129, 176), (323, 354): 1.5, 75.9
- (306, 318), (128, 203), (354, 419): 1.0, 78.5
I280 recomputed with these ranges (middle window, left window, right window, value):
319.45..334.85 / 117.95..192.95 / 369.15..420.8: 0.077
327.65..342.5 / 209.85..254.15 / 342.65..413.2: 0.036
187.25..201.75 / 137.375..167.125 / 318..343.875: 0.042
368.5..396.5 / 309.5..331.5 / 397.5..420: 0.026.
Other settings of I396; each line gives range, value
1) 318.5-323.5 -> 74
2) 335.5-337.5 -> 73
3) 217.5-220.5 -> 74.7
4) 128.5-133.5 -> 78.4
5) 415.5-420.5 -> 84.7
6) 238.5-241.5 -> 75.8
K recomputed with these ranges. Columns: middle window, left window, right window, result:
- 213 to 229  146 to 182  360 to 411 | 0.6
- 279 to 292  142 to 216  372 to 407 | 1.4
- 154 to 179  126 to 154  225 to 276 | 0.0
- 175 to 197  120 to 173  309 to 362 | 0.6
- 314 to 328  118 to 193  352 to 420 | 0.9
